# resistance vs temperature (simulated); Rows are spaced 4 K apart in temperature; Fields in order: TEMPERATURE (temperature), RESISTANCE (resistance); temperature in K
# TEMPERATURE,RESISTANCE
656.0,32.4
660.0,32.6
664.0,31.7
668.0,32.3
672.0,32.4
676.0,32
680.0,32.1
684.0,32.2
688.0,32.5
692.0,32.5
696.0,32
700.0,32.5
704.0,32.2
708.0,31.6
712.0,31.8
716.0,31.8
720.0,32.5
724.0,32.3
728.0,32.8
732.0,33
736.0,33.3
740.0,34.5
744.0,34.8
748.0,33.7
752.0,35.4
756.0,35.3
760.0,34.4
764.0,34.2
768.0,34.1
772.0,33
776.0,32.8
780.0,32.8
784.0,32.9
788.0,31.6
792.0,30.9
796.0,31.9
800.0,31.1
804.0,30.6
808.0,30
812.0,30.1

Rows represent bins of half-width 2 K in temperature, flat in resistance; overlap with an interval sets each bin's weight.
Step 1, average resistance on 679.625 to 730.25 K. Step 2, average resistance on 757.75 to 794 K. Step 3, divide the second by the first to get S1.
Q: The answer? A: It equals 1.0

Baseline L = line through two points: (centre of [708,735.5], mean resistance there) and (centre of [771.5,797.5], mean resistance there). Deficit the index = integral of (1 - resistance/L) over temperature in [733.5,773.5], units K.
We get -2.4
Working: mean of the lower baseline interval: 32.4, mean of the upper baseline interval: 32.2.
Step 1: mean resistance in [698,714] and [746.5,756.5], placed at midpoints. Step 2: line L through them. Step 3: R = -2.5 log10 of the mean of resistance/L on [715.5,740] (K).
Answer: 0.017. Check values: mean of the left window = 32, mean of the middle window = 32.8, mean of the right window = 34.8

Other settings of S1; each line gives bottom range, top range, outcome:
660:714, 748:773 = 1.07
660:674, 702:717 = 0.99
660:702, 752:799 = 1.03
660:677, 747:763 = 1.08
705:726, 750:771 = 1.08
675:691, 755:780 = 1.05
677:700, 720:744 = 1.03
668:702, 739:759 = 1.08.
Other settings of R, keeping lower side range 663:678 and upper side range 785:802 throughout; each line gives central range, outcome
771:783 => -0.04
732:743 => -0.07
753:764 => -0.10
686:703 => -0.01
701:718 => 0.00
